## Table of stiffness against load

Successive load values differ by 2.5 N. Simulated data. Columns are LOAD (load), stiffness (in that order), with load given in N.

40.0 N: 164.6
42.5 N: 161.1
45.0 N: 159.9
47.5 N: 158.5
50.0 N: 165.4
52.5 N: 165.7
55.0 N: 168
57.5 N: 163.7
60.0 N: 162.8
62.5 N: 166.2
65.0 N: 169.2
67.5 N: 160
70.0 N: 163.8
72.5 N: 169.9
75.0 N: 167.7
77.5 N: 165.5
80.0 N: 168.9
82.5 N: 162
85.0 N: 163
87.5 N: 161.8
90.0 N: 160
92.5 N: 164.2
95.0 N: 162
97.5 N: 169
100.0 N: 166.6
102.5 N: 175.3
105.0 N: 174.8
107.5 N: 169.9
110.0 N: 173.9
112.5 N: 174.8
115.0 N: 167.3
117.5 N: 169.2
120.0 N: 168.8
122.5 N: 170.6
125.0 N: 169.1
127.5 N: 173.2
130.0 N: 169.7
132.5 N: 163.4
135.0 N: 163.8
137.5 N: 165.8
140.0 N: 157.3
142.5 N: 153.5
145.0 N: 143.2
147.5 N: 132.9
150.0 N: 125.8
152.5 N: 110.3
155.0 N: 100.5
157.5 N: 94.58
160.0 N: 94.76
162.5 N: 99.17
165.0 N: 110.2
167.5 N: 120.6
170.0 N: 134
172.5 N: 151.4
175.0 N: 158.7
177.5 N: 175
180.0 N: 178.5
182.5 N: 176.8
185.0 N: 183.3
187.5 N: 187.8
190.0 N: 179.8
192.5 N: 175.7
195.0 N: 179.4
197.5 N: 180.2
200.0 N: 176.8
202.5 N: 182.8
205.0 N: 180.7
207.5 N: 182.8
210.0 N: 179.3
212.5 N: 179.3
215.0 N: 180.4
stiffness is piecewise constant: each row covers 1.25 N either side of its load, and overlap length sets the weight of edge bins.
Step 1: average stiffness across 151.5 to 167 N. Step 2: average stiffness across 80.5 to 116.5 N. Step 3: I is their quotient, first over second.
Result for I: 0.6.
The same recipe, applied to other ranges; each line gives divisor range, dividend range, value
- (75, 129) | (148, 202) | 0.88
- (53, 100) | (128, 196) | 0.90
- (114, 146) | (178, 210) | 1.10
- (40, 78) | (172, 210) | 1.08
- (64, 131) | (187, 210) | 1.08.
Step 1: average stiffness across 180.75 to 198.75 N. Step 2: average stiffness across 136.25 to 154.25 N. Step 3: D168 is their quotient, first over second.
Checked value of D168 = 1.29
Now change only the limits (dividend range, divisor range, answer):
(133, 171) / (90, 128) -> 0.75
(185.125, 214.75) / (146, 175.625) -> 1.52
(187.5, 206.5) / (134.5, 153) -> 1.24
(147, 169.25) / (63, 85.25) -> 0.66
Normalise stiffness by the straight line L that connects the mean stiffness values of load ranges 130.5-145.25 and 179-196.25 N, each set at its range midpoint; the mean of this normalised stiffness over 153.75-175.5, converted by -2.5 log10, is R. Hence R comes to 0.41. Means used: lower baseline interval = 159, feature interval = 117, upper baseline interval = 180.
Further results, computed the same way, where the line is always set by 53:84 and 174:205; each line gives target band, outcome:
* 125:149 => 0.094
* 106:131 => 0.001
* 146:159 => 0.470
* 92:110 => -0.002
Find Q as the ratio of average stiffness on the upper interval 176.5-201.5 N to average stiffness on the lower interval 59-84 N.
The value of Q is 1.08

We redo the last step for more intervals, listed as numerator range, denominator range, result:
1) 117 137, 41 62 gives 1.03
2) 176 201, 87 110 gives 1.07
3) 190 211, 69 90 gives 1.09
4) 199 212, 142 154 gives 1.38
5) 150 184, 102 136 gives 0.77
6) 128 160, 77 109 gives 0.84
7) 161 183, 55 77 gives 0.87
